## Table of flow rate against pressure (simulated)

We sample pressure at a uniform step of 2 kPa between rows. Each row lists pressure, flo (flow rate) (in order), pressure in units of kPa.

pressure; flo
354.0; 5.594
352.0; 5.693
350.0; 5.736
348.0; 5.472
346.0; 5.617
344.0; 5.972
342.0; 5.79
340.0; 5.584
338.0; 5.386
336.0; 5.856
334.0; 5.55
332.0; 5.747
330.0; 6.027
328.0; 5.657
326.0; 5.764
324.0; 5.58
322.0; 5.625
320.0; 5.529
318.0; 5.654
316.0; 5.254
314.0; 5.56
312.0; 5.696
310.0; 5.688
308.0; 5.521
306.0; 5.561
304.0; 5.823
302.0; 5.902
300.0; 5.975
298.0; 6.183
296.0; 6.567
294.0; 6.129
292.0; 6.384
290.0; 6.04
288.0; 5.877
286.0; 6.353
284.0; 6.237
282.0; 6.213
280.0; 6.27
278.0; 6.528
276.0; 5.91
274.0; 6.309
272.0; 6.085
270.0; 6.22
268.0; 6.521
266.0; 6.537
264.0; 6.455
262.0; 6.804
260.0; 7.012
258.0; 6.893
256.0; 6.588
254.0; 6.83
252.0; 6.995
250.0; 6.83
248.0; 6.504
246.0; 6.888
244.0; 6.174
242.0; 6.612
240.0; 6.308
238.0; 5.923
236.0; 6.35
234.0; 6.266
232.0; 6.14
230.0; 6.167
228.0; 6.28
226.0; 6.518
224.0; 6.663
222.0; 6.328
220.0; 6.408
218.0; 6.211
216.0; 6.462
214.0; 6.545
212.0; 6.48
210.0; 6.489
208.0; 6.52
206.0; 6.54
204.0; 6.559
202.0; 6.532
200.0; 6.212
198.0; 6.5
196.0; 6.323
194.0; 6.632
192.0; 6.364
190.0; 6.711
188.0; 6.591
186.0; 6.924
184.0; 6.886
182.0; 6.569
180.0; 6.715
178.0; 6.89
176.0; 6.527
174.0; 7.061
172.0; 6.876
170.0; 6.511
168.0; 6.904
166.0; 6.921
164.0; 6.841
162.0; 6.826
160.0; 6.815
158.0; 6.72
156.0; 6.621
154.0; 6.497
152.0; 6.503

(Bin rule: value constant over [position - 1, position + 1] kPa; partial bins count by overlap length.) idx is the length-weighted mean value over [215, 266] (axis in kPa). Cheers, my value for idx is 6.5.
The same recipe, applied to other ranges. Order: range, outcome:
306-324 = 5.57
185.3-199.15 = 6.57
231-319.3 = 6.24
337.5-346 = 5.69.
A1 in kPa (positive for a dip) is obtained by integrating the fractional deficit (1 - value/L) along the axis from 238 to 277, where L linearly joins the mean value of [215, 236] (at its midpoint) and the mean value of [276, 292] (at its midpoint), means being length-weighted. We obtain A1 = -1.6 kPa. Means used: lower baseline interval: 6.34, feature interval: 6.54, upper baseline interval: 6.21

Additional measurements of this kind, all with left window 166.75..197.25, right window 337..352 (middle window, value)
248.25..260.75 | -1.2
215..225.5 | 0.1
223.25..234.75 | 0.1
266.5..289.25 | -0.6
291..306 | -0.4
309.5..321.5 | 0.6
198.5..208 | 0.1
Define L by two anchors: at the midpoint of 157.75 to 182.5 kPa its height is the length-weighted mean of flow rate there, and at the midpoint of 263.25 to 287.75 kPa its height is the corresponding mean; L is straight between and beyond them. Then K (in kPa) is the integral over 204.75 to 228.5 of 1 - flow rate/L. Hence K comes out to 0.4 kPa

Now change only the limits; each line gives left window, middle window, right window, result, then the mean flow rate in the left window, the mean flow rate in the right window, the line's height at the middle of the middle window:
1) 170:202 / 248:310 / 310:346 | -3.2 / 6.64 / 5.66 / 6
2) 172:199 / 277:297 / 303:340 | -1.2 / 6.68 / 5.64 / 5.9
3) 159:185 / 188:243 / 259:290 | 1.6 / 6.8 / 6.35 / 6.6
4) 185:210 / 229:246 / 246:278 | 0.7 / 6.53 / 6.58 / 6.56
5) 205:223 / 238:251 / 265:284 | -0.3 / 6.44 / 6.29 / 6.36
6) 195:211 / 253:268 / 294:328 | -1.6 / 6.46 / 5.75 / 6.08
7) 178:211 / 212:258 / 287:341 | -1.2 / 6.58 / 5.78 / 6.31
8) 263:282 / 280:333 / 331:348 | 1.0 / 6.31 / 5.68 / 5.99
